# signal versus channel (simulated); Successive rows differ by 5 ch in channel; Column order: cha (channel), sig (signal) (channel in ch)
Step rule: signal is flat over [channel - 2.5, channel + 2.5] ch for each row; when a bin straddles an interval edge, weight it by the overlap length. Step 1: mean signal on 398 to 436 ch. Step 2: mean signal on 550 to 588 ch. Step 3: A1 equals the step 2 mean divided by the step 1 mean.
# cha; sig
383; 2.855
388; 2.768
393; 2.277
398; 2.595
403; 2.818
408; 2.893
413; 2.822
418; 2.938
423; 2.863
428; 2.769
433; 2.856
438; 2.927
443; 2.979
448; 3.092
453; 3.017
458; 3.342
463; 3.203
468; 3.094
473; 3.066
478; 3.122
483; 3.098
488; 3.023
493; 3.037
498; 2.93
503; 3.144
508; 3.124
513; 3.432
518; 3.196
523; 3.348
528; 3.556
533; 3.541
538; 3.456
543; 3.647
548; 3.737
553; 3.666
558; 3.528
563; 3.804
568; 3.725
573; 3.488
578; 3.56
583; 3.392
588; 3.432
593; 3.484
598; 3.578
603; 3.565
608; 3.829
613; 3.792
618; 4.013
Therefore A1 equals 1.3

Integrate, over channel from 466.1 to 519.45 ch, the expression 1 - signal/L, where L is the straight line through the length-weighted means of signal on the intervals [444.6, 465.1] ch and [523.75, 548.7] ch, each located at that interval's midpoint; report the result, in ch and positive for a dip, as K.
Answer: 3.66 ch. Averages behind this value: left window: 3.15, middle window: 3.11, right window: 3.56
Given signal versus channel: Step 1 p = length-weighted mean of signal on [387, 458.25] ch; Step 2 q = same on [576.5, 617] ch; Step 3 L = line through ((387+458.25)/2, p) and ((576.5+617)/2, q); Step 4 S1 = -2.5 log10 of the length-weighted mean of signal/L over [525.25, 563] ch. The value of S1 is -0.07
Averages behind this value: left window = 2.85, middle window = 3.6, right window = 3.6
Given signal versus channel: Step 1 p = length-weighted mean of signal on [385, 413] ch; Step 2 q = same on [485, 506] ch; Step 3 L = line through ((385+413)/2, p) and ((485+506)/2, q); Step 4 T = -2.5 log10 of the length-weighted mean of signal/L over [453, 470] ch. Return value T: -0.098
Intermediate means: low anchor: 2.69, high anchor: 3.04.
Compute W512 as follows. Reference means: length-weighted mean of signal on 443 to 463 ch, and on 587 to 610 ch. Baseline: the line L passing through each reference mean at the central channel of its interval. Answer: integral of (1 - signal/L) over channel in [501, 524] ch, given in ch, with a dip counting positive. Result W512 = 0.5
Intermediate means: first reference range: 3.14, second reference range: 3.58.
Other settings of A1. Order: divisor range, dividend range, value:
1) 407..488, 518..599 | 1.18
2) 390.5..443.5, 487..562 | 1.21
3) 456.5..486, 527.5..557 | 1.14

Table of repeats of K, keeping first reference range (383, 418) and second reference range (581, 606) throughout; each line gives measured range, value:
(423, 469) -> -1.8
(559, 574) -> -1.3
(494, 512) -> 0.2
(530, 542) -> -0.9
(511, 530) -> -1.0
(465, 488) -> -0.5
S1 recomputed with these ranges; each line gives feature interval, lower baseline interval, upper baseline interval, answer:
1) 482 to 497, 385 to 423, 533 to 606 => 0.048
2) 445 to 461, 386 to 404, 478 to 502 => -0.101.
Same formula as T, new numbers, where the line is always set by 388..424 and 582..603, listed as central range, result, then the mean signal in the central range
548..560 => -0.09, 3.63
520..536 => -0.08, 3.47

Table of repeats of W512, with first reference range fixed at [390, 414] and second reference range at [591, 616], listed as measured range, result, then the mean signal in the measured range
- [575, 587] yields 0.27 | 3.47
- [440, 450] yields -0.49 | 3.03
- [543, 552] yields -0.84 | 3.7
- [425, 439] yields -0.11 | 2.84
